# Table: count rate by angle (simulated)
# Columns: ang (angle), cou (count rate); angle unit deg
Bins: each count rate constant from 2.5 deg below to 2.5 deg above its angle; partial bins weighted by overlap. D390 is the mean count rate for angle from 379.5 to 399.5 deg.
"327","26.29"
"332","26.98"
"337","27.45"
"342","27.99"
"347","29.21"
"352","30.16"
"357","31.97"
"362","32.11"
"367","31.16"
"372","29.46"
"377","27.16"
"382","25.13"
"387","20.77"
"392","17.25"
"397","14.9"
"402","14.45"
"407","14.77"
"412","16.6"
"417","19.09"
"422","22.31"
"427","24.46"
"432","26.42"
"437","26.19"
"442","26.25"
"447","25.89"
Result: 19.5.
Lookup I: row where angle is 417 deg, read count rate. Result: 19.09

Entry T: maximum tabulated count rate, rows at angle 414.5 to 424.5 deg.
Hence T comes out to 22.31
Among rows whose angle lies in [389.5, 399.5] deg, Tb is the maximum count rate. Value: 17.25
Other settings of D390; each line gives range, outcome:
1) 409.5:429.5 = 20.6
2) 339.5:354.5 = 29.1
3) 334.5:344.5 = 27.7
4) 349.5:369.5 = 31.4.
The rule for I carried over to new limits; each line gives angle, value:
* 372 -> 29.46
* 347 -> 29.21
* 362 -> 32.11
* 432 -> 26.42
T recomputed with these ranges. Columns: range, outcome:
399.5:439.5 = 26.42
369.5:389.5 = 29.46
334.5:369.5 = 32.11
